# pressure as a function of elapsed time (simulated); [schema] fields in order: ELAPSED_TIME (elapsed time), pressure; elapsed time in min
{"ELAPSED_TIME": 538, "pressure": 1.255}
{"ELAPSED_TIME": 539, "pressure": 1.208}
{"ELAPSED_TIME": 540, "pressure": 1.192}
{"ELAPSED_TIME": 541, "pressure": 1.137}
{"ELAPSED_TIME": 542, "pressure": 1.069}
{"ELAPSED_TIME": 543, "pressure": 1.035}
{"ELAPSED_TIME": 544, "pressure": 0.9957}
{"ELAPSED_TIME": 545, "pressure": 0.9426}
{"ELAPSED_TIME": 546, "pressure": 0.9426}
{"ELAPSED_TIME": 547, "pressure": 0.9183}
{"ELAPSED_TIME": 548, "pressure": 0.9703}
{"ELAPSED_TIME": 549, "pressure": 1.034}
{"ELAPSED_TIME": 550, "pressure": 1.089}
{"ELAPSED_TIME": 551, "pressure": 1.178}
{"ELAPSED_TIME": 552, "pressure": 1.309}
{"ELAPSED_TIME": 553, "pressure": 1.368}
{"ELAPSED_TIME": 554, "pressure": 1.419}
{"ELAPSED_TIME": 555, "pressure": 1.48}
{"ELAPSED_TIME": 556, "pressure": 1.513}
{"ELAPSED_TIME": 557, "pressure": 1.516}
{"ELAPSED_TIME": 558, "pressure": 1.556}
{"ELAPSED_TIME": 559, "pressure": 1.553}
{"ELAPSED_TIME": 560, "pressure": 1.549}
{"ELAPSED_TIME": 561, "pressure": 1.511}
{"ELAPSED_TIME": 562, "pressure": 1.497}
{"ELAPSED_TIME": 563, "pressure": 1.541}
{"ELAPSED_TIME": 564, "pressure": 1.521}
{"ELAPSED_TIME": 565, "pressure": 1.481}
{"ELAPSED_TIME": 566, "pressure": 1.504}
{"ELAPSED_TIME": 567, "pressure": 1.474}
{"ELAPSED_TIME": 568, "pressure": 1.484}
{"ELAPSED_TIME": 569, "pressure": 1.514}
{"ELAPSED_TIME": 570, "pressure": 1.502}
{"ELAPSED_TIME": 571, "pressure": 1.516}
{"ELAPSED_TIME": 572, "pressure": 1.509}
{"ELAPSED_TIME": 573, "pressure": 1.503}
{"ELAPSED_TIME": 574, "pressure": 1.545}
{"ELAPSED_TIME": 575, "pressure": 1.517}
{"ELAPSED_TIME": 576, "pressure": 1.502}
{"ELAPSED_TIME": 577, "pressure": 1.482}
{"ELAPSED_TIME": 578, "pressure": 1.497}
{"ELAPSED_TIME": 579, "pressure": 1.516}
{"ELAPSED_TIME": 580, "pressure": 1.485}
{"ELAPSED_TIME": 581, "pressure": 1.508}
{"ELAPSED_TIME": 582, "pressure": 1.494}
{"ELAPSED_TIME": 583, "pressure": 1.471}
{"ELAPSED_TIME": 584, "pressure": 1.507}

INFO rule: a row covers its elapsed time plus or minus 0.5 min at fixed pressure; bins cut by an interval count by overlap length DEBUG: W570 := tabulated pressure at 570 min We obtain 1.502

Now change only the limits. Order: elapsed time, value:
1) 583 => 1.471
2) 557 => 1.516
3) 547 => 0.9183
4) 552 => 1.309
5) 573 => 1.503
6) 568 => 1.484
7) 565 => 1.481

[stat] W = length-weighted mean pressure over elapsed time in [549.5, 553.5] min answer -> 1.24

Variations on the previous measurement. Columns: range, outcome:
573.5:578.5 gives 1.51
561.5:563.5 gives 1.52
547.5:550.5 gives 1.03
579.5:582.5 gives 1.5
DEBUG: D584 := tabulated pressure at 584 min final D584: 1.507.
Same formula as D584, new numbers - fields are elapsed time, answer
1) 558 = 1.556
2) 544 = 0.9957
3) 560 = 1.549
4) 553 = 1.368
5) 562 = 1.497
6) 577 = 1.482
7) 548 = 0.9703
